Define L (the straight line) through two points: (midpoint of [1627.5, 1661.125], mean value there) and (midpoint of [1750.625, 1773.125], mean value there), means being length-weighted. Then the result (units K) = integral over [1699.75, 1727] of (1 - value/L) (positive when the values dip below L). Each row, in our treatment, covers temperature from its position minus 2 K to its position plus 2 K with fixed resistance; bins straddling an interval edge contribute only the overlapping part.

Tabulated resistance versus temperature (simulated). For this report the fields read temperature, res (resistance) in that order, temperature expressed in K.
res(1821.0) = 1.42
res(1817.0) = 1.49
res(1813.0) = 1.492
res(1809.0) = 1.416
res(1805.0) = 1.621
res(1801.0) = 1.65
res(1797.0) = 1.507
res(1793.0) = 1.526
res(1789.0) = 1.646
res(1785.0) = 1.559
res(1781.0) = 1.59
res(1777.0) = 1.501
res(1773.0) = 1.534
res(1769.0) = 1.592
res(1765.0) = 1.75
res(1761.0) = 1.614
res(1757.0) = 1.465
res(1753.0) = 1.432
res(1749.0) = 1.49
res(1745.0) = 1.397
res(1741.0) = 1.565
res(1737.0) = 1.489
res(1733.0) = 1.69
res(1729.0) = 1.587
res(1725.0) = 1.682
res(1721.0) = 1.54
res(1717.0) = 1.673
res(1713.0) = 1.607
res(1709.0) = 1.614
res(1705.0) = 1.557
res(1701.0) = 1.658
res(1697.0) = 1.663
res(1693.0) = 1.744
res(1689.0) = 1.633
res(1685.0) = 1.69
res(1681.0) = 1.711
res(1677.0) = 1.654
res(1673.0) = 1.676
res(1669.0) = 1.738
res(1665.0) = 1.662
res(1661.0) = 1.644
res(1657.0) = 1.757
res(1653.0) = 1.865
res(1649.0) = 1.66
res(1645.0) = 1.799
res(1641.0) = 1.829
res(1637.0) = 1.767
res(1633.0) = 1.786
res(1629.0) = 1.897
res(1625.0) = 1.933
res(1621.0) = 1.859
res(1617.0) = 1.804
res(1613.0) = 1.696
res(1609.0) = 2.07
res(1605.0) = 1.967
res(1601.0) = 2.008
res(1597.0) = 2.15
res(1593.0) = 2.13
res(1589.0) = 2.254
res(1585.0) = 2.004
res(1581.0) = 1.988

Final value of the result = 0.6 K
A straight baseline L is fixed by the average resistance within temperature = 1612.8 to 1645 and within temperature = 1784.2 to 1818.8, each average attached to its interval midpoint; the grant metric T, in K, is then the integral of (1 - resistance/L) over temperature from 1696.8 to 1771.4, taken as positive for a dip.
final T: 3.4 K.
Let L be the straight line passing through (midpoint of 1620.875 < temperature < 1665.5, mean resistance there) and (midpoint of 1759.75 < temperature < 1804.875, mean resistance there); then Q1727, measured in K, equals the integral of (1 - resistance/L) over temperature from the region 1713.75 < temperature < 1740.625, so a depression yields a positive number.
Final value 0.99 K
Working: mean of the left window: 1.79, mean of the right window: 1.59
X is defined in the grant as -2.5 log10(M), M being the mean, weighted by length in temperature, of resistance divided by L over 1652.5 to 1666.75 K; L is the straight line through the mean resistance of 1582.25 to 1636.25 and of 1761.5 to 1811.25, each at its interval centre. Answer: 0.08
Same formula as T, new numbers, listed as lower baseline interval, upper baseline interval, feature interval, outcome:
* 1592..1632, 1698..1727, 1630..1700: 1.9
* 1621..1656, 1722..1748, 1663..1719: 0.6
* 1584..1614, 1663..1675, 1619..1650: 0.8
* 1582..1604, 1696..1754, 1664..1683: 1.0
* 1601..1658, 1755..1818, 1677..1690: 0.5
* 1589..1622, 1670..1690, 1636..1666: 0.8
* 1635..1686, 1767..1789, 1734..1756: 1.7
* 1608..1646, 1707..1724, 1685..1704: 0.0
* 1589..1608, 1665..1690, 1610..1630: 1.3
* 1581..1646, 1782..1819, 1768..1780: 0.4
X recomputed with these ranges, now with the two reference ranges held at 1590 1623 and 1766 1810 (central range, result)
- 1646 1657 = 0.06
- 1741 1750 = 0.14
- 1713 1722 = 0.07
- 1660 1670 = 0.10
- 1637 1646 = 0.05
